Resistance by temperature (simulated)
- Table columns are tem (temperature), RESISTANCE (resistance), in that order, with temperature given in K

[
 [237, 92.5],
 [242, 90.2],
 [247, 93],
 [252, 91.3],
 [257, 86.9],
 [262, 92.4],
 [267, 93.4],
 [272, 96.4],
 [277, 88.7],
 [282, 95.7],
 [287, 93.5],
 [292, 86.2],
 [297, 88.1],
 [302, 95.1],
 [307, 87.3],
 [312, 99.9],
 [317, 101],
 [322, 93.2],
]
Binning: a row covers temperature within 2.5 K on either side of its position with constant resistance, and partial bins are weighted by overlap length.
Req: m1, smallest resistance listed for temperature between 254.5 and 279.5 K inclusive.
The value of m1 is 86.9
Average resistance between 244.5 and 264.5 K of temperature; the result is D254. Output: 90.9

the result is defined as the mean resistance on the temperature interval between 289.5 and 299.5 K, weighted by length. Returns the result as 87.2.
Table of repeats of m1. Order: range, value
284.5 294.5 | 86.2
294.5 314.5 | 87.3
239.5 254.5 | 90.2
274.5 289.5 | 88.7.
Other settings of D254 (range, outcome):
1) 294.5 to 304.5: 91.6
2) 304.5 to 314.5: 93.6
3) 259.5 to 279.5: 92.7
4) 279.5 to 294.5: 91.8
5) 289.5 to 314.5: 91.3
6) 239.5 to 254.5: 91.5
